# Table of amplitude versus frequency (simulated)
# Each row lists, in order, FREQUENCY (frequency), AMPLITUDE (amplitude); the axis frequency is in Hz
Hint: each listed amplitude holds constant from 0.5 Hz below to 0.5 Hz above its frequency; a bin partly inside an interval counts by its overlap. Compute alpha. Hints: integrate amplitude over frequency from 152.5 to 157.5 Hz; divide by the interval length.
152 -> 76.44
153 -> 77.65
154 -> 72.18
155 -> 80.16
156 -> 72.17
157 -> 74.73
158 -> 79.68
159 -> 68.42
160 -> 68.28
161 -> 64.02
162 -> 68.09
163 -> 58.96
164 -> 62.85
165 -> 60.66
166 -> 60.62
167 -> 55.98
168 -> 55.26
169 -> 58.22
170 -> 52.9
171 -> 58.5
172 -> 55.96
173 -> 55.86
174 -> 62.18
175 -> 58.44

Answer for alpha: 75.4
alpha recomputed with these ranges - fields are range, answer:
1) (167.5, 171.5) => 56.2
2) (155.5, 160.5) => 72.7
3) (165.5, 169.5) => 57.5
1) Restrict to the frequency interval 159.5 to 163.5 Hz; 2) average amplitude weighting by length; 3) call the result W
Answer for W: 64.8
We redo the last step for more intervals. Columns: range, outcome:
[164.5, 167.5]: 59.1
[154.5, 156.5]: 76.2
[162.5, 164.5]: 60.9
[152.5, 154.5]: 74.9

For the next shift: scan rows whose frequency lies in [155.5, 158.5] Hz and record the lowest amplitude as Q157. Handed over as 72.17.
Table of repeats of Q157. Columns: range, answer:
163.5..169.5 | 55.26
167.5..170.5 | 52.9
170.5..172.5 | 55.96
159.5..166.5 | 58.96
